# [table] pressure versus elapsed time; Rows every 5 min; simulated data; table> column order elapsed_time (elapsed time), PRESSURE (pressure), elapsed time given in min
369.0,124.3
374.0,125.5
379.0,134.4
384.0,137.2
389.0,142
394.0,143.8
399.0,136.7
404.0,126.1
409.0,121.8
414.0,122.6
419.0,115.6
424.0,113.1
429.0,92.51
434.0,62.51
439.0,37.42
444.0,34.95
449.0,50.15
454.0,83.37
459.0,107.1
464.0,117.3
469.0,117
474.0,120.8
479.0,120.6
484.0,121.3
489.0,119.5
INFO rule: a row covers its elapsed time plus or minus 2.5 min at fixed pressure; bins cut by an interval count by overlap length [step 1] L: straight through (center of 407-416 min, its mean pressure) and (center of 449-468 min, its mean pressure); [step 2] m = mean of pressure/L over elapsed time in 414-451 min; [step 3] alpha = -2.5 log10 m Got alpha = 0.43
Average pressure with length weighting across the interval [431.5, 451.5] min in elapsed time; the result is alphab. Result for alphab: 46.3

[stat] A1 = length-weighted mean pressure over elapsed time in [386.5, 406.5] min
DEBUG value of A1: 137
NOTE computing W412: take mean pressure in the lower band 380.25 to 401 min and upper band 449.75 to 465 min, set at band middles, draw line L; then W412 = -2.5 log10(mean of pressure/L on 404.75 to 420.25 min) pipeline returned 0.04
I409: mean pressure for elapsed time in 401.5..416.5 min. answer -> 124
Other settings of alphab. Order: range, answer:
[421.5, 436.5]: 89.4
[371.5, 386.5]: 132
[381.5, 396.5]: 141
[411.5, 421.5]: 119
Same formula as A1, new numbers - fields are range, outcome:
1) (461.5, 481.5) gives 119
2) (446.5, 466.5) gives 89.5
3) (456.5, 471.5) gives 114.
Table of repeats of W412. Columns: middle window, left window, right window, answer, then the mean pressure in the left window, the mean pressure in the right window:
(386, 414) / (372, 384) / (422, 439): -0.204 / 132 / 81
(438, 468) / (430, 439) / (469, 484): 0.195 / 60.5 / 120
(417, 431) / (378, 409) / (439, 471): 0.013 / 136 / 80.8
